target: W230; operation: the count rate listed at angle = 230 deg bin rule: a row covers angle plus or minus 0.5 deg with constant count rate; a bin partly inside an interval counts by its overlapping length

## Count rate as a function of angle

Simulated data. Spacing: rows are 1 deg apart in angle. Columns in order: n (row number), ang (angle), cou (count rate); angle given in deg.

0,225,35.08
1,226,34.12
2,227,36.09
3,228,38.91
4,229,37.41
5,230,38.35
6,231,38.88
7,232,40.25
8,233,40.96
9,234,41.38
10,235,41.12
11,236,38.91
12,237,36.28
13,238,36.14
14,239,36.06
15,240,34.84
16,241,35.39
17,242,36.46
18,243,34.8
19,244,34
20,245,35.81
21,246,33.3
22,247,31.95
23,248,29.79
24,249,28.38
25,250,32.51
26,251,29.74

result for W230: 38.35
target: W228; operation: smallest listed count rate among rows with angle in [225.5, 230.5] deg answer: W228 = 34.12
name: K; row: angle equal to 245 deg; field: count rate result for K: 35.81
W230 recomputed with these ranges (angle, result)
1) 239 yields 36.06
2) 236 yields 38.91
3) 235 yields 41.12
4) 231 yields 38.88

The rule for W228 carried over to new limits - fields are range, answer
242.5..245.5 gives 34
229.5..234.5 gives 38.35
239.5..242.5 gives 34.84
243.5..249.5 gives 28.38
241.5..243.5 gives 34.8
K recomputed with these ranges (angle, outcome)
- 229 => 37.41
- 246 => 33.3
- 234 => 41.38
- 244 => 34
